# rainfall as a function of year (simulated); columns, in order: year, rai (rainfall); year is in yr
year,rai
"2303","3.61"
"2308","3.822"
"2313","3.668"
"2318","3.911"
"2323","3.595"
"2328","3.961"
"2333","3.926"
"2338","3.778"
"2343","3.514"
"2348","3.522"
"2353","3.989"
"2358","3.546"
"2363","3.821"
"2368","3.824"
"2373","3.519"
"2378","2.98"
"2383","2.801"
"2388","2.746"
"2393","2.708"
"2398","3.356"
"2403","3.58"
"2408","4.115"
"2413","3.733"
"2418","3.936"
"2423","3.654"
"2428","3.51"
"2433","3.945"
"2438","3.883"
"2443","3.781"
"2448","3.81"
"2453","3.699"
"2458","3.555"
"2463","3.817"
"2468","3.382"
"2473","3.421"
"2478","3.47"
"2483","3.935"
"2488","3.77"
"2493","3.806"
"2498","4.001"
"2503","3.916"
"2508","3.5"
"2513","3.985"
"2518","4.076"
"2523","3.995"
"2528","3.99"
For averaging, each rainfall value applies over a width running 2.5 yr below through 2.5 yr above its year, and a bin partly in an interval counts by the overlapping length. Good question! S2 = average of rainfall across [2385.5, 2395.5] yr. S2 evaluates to 2.73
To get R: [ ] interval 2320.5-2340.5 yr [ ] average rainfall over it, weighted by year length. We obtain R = 3.82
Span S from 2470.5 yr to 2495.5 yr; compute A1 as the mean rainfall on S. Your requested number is 3.68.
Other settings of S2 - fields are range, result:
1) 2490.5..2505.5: 3.91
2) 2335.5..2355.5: 3.7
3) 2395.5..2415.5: 3.7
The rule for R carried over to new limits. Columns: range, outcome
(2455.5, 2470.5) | 3.58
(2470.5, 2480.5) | 3.45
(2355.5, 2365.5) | 3.68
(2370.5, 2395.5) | 2.95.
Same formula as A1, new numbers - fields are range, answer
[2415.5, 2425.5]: 3.8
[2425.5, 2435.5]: 3.73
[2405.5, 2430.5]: 3.79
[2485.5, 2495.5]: 3.79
